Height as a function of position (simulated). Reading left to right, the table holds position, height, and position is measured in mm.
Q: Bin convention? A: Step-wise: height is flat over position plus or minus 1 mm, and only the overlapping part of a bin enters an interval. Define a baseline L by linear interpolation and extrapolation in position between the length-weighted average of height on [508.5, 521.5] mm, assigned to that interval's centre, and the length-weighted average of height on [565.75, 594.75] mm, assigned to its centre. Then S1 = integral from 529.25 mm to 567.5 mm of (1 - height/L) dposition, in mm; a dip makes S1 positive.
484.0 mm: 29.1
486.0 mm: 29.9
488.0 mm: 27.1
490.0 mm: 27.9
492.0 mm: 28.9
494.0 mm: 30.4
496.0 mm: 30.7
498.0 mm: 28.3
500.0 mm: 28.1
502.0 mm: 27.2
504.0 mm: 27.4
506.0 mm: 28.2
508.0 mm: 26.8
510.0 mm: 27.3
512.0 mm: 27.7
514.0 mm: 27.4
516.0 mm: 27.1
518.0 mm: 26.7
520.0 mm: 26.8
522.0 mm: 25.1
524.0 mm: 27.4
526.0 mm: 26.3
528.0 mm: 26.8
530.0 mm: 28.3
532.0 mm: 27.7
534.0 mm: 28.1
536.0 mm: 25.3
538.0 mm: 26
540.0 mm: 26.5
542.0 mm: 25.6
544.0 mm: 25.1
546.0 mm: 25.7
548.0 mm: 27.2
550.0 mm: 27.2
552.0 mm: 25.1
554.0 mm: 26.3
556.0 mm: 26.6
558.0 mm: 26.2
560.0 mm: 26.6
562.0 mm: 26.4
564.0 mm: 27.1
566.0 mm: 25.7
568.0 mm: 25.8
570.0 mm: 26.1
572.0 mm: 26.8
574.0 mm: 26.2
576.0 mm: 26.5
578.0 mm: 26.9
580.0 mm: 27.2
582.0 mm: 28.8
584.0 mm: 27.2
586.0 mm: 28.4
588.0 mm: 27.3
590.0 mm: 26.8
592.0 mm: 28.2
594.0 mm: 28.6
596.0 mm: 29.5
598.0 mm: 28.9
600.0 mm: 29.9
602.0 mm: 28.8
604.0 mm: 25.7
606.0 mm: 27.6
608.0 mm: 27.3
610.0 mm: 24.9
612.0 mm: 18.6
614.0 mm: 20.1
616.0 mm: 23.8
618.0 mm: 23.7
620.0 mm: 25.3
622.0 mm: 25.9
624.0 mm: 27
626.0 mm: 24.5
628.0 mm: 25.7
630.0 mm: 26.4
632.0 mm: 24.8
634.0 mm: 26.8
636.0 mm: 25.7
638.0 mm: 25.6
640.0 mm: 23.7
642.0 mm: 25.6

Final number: 0.93 mm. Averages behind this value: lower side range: 27.1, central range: 26.4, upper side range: 27.1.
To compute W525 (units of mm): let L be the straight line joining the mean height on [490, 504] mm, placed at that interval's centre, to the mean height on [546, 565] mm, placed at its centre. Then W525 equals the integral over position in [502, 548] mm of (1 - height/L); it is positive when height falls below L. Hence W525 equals 1.4 mm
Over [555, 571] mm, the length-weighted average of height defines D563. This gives 26.3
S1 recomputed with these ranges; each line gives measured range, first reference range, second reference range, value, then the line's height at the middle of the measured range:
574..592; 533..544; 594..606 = 0.31 mm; 27.8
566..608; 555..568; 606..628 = -3.44 mm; 25.4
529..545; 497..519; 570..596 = 0.52 mm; 27.5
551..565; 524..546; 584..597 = 0.44 mm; 27.2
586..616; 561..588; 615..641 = -0.51 mm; 26.1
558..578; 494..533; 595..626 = 0.11 mm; 26.5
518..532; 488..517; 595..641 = 0.38 mm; 27.6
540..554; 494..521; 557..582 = 0.49 mm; 27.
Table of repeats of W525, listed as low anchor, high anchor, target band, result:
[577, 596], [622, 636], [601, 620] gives 1.55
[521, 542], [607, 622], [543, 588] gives -2.17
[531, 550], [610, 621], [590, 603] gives -2.93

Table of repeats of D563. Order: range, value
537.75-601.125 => 27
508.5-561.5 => 26.6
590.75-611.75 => 27.6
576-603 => 28.1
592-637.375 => 25.9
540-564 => 26.2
